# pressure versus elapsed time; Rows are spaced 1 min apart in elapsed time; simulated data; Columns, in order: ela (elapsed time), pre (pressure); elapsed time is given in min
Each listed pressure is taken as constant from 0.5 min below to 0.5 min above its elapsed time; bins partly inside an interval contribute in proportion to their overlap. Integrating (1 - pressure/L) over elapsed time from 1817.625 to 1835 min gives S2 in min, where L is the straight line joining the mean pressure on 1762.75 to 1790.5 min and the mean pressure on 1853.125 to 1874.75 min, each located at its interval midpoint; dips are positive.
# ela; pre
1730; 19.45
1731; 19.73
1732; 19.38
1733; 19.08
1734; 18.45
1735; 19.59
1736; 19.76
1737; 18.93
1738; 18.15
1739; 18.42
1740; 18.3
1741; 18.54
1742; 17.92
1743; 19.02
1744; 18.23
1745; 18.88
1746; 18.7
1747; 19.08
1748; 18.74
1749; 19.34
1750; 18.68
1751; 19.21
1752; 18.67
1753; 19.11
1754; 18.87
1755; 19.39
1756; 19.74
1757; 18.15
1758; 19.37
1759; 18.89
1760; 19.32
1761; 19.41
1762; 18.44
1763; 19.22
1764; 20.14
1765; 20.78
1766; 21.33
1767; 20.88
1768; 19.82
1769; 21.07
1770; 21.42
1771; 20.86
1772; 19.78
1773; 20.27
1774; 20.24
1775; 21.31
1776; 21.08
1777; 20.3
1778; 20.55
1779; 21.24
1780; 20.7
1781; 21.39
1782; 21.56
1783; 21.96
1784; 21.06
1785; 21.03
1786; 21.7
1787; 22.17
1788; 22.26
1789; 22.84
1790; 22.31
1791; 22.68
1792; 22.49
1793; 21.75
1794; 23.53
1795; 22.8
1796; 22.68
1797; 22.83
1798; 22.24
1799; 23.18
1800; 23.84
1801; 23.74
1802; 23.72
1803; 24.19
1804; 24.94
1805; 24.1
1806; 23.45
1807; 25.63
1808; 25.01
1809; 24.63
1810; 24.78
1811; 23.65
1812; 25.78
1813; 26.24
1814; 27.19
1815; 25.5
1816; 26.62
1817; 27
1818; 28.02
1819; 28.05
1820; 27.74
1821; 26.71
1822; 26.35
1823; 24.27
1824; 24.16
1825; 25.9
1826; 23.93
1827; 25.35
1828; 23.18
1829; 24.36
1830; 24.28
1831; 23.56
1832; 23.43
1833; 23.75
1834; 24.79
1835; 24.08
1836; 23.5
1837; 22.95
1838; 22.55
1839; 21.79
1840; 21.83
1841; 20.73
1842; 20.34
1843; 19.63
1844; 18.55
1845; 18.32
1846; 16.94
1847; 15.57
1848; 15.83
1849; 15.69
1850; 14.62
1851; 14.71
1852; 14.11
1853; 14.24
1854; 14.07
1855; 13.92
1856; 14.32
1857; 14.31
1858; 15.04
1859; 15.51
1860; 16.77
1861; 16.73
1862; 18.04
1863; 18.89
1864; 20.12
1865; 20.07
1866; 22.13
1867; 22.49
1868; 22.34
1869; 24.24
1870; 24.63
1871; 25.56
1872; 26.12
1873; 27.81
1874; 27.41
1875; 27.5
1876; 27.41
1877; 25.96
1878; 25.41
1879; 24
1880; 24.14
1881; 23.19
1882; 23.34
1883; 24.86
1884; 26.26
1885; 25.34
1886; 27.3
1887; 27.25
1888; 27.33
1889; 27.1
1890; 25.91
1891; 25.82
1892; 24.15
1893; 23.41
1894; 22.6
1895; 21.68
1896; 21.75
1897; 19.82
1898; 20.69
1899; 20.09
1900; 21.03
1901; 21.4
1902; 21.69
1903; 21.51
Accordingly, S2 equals -3.95 min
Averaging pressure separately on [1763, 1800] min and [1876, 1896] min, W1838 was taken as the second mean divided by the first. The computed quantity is 1.2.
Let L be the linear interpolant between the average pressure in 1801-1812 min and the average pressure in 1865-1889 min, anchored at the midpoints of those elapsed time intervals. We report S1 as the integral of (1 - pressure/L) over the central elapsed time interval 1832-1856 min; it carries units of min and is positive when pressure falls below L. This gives 5.83 min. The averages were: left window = 24.4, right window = 25.2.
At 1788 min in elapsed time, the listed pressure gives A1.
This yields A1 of 22.26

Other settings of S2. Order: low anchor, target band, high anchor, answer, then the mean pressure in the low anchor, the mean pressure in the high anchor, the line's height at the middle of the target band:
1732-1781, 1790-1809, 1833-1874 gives -3.9 min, 19.5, 19.5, 19.5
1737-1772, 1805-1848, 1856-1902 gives -4.9 min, 19.3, 22.8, 21.4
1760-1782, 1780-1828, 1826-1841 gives -4.3 min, 20.5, 23.4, 22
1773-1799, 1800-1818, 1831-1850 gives -3.3 min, 21.8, 20.5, 21.2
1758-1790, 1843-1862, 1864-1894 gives 6.5 min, 20.7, 25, 23.9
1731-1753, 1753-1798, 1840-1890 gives -3.4 min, 18.8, 21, 19.4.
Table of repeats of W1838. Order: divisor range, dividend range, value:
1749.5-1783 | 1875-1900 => 1.21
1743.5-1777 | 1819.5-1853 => 1.09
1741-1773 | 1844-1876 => 0.98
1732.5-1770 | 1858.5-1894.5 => 1.24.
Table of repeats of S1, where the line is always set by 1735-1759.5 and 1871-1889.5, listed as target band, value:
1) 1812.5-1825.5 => -2.2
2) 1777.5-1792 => -0.6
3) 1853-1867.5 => 4.5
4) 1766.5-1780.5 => -0.3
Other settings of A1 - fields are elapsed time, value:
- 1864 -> 20.12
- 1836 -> 23.5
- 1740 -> 18.3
